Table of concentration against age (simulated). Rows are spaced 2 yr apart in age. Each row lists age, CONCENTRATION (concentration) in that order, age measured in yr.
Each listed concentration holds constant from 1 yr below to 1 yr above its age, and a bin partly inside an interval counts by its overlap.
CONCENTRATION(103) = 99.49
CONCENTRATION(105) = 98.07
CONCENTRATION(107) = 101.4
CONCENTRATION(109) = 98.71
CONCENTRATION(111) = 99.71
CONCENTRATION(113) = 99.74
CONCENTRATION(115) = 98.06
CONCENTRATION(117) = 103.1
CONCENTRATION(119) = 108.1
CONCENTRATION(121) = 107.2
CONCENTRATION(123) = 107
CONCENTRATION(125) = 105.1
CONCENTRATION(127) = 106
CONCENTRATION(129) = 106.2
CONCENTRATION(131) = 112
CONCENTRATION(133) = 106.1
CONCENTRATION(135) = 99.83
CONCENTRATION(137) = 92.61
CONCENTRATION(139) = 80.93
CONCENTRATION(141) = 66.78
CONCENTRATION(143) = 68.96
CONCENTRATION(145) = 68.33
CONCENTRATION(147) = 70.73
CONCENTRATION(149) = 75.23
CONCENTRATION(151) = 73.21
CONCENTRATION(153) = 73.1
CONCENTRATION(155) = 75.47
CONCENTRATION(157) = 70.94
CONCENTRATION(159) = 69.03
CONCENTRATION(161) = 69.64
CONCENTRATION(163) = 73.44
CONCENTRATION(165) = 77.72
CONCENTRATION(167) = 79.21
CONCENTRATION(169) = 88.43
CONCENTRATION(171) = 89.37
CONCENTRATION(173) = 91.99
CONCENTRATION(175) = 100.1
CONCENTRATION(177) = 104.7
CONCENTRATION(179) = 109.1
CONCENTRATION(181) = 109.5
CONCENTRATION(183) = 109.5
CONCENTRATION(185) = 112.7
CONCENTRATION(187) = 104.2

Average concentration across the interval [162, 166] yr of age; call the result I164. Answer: 75.6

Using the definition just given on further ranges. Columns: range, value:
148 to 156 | 74.3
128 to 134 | 108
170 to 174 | 90.7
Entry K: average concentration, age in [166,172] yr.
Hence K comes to 85.7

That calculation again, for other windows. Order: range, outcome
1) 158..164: 70.7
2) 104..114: 99.5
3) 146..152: 73.1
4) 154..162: 71.3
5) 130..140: 98.3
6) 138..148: 71.1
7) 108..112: 99.2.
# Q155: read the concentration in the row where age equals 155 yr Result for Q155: 75.47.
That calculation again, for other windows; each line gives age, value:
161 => 69.64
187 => 104.2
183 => 109.5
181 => 109.5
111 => 99.71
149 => 75.23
